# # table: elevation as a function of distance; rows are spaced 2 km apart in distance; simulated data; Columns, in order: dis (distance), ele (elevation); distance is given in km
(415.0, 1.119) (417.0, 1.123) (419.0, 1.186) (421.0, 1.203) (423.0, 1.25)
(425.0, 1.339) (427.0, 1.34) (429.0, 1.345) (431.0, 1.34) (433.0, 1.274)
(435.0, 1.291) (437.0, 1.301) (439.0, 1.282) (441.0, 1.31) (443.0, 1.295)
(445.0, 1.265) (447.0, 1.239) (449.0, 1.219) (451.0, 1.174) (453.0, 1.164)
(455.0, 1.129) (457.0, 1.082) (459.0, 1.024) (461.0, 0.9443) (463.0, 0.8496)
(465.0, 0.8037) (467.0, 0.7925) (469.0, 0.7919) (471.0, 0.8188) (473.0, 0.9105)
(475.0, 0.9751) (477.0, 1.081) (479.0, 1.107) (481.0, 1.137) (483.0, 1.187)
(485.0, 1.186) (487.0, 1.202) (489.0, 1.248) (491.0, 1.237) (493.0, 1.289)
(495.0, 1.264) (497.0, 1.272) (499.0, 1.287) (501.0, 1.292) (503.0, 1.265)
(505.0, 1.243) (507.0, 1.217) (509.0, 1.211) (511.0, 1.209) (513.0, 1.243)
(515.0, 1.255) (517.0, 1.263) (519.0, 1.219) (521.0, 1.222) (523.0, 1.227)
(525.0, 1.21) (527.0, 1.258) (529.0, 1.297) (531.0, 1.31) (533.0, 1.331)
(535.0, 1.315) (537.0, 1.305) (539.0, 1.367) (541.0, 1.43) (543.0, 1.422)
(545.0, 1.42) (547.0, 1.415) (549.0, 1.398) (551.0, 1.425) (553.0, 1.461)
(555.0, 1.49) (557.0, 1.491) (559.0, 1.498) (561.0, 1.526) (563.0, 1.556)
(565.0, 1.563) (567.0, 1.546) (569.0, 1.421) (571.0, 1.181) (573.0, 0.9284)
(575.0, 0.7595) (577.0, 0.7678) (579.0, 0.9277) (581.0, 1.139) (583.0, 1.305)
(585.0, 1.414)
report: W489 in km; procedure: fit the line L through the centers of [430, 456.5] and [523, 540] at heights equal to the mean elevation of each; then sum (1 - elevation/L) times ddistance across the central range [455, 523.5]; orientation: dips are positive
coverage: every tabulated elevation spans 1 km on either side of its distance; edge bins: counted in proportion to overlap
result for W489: 7.9 km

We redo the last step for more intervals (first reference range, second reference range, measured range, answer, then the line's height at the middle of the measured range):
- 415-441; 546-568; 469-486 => 4.0 km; 1.35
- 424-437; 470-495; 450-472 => 4.5 km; 1.2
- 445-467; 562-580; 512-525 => -1.3 km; 1.13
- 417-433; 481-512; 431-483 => 6.7 km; 1.26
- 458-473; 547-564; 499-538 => -1.2 km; 1.22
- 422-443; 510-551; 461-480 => 5.8 km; 1.31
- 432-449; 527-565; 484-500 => 1.1 km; 1.34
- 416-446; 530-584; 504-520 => 0.9 km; 1.31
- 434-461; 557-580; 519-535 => -0.4 km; 1.24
